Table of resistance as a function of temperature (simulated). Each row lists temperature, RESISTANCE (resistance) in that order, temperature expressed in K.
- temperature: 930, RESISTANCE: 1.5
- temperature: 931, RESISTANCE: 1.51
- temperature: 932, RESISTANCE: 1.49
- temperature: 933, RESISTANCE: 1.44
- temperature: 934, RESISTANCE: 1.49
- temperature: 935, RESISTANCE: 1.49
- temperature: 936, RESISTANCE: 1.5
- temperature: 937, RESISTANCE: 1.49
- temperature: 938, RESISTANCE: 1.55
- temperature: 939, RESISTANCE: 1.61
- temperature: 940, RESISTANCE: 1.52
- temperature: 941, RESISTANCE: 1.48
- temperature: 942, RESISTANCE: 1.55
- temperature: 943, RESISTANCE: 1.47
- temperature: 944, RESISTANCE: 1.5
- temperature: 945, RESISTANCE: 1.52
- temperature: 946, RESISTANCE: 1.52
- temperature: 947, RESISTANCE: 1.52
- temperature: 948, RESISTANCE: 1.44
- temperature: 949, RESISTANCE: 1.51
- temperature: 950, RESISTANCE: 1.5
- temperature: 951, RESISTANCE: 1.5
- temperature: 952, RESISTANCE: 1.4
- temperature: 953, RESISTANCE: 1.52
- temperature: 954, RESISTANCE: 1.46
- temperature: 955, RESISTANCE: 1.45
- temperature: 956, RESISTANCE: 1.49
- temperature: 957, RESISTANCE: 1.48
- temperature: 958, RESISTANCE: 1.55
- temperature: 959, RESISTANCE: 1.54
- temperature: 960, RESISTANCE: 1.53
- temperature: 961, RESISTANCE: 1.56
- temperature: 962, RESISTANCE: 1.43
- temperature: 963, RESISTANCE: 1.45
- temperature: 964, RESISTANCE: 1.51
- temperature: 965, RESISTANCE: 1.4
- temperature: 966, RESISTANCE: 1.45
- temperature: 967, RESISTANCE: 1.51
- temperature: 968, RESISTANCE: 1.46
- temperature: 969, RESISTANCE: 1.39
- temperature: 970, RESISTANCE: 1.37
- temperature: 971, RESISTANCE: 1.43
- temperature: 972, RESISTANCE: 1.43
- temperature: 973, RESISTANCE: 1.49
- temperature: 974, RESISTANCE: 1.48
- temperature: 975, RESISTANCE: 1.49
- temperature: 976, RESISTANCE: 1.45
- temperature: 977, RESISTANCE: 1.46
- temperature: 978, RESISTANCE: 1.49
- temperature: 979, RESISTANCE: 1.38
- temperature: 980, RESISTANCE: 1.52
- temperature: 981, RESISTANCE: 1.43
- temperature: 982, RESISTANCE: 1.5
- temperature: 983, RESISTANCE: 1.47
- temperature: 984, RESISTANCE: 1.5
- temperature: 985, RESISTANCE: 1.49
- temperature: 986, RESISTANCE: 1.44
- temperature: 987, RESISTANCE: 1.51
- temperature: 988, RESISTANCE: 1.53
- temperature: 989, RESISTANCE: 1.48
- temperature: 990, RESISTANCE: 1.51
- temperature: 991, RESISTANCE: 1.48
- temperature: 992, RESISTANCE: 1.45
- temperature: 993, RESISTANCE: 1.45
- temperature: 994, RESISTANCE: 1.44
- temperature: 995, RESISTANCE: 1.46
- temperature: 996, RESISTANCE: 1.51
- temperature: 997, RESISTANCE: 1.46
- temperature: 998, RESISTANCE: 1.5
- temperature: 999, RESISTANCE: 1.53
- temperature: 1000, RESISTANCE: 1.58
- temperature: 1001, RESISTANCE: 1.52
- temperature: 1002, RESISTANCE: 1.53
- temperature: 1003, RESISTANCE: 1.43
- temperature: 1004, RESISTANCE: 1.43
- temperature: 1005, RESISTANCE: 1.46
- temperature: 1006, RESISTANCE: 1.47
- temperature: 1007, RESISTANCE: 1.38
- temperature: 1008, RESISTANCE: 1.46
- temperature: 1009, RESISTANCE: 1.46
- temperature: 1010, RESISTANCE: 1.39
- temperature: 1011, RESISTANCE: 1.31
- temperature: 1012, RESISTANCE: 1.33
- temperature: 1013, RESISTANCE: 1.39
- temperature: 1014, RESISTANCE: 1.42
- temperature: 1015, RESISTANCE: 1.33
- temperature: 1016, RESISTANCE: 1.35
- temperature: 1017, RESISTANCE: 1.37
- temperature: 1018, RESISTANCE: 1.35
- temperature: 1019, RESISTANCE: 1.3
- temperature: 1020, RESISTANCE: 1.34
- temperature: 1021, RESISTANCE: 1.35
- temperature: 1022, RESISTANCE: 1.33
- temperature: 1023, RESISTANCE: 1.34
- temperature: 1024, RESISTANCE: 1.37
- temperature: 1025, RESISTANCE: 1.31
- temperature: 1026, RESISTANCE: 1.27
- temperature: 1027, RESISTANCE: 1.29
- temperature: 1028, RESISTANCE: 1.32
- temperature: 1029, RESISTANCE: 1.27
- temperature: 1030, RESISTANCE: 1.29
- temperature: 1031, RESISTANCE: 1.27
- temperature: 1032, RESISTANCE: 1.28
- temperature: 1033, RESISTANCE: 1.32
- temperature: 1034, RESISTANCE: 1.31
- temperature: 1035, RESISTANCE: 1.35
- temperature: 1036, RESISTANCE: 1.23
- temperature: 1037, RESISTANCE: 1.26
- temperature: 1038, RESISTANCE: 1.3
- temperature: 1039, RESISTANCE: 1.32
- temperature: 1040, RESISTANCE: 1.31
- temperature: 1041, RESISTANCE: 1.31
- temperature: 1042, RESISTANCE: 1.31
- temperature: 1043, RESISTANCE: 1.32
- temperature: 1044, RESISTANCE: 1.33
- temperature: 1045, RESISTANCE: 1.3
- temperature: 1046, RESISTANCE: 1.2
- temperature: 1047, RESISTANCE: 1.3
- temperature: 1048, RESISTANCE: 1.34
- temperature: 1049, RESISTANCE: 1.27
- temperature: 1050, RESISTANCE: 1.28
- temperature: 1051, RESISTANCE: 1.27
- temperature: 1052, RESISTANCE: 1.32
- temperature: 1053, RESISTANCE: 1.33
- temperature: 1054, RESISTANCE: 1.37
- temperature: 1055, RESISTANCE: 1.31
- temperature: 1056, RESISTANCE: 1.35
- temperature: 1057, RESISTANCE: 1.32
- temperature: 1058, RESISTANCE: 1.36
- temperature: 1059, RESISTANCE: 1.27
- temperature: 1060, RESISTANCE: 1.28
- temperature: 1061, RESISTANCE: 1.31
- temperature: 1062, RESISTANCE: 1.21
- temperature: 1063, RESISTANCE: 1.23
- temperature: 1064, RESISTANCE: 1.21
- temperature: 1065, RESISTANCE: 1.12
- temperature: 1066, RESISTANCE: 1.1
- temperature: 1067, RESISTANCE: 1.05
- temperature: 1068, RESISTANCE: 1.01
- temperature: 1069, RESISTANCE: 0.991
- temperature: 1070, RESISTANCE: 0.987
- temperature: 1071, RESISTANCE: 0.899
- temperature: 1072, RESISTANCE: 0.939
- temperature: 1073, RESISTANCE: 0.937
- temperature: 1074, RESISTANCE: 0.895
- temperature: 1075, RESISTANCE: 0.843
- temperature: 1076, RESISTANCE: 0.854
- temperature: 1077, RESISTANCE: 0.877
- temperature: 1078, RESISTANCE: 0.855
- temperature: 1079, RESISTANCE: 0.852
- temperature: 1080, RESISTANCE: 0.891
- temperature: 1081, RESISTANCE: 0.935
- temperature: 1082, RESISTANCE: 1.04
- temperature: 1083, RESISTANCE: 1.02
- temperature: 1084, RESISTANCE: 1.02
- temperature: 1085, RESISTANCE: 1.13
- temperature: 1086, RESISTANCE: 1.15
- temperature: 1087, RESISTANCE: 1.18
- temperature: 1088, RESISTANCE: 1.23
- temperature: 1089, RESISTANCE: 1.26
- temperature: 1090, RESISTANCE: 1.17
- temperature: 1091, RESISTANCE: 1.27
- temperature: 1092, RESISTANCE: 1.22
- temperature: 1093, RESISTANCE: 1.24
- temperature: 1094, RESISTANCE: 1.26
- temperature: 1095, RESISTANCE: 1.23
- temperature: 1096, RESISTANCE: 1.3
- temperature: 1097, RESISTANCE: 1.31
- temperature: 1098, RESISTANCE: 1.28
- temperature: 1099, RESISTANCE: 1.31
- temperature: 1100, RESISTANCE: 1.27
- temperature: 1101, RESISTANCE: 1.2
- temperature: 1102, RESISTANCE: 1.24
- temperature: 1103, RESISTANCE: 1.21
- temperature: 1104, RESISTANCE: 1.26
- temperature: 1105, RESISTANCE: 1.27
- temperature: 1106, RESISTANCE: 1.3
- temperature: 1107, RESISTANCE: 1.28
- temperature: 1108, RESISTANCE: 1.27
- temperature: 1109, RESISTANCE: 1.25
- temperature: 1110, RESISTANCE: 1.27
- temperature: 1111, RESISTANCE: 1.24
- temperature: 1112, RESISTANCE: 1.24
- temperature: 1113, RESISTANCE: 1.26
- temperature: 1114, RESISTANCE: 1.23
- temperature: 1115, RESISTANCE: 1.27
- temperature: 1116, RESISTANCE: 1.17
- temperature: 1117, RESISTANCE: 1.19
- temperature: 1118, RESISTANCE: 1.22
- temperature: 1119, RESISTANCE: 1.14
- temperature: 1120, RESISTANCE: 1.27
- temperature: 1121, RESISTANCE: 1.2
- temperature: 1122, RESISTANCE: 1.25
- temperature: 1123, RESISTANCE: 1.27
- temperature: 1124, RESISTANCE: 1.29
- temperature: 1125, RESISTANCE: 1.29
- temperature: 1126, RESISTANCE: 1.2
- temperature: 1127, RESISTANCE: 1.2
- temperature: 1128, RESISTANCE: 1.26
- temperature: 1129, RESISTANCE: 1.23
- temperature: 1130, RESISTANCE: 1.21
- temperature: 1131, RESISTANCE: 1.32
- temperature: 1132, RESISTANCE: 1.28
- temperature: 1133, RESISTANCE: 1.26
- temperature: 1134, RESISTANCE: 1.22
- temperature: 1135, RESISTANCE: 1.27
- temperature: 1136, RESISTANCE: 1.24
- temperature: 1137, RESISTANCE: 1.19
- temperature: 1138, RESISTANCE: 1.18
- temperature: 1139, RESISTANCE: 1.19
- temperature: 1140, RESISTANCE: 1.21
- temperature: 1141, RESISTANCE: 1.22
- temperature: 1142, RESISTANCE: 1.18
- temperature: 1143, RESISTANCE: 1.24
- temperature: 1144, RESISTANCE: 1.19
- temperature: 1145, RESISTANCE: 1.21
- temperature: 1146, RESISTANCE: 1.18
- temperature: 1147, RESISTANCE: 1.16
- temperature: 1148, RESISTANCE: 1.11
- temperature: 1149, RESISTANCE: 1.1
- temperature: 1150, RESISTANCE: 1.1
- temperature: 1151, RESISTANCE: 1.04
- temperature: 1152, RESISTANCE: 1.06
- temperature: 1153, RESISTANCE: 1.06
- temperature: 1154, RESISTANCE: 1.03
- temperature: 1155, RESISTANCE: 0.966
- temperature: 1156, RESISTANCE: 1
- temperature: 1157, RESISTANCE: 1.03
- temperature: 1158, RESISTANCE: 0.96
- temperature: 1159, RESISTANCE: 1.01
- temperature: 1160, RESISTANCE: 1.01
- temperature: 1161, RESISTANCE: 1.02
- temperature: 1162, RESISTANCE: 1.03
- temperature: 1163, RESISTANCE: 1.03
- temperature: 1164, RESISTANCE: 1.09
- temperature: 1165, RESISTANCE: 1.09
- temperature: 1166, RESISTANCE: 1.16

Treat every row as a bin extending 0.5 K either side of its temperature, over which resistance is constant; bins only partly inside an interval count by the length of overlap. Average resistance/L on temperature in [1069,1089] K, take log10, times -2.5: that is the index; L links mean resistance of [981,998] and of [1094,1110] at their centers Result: 0.310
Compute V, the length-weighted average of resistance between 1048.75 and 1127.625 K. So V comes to 1.18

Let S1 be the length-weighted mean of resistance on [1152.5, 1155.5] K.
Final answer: 1.02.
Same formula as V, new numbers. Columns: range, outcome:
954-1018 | 1.46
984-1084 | 1.28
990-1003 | 1.49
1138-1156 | 1.13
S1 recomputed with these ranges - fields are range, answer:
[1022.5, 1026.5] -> 1.32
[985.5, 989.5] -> 1.49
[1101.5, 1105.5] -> 1.25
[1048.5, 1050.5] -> 1.27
